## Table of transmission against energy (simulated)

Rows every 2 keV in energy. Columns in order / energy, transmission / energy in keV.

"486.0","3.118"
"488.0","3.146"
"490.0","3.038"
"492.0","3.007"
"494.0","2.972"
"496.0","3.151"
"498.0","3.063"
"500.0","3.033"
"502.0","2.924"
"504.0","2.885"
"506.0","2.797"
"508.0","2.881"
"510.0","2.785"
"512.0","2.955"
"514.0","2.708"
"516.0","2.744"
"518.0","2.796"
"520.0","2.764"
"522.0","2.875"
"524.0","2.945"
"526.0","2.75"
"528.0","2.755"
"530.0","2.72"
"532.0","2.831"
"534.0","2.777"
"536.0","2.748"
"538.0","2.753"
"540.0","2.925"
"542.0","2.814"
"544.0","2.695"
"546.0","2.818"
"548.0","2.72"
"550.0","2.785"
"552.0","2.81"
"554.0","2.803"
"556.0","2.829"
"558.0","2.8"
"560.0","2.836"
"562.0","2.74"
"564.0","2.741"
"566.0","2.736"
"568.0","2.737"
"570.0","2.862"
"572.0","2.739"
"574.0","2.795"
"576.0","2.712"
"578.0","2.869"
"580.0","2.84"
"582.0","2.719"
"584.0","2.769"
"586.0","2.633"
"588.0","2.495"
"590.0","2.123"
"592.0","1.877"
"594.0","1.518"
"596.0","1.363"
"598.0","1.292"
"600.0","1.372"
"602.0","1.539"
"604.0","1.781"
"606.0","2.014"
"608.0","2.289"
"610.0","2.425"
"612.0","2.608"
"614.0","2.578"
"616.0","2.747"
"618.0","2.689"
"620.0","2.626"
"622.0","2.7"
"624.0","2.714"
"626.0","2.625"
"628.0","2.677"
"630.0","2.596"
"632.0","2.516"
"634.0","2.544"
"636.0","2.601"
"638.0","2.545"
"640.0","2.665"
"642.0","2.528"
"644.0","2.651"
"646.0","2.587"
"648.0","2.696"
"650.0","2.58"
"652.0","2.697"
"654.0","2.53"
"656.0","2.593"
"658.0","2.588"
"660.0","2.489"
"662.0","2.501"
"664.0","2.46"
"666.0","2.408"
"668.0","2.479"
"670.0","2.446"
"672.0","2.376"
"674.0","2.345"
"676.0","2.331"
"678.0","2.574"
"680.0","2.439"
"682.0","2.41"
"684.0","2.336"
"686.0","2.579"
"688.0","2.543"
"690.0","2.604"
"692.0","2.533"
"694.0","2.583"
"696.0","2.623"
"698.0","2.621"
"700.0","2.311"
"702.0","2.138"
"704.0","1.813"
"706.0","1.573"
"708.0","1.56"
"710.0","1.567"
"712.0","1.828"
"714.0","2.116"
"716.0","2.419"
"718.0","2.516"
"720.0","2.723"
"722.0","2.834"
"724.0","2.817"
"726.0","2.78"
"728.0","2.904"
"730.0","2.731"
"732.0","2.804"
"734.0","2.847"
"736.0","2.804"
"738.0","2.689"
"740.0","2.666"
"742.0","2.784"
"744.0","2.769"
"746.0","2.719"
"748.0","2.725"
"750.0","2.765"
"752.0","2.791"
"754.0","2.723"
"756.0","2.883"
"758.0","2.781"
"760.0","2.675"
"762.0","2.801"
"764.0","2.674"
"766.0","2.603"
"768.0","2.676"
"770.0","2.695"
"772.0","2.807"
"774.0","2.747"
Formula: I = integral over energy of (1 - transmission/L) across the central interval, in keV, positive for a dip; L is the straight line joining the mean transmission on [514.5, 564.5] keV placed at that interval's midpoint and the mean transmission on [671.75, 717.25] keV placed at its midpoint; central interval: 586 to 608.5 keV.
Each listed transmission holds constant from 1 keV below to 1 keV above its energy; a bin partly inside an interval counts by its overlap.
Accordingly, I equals 6.8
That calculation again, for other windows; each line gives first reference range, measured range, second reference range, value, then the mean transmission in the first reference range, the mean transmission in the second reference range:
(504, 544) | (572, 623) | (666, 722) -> 5.8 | 2.81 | 2.32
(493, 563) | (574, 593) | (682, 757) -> 1.2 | 2.83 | 2.51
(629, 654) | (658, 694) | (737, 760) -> 2.4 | 2.6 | 2.75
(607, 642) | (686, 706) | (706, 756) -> 1.5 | 2.59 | 2.56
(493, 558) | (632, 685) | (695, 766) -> 2.6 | 2.84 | 2.54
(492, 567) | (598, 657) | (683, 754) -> 4.5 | 2.83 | 2.5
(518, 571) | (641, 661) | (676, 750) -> 0.0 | 2.79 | 2.48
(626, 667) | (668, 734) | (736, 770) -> 6.2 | 2.57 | 2.73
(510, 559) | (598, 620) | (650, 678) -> 3.6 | 2.8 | 2.49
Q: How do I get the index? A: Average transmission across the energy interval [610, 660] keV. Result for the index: 2.61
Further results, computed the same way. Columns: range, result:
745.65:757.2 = 2.77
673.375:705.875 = 2.4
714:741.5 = 2.71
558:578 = 2.77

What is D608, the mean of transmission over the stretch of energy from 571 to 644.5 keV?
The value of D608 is 2.4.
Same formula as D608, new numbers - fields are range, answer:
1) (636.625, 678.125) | 2.53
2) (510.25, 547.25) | 2.8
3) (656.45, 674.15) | 2.46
